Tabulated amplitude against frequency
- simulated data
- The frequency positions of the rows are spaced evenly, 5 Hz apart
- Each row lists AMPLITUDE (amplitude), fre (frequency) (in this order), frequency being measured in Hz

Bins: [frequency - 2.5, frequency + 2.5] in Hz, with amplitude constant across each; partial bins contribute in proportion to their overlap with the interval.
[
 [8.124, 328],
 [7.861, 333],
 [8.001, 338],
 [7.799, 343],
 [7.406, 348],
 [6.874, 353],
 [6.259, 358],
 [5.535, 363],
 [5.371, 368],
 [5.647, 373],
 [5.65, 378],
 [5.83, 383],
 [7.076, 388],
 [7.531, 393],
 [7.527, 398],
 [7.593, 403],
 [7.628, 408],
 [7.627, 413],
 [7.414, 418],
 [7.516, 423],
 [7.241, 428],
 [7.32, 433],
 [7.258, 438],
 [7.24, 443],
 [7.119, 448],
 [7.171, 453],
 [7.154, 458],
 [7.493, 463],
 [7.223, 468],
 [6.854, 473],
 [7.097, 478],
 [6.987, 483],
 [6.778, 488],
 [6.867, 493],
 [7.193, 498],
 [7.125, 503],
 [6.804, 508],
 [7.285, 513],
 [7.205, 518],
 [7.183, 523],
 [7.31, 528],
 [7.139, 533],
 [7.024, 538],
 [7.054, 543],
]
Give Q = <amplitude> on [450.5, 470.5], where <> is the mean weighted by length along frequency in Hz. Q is 7.26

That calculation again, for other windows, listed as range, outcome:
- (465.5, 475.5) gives 7.04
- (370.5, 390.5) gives 6.05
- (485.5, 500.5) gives 6.95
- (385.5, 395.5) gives 7.3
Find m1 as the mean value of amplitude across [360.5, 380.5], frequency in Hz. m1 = 5.55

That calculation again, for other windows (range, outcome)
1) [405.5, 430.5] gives 7.49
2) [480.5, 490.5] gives 6.88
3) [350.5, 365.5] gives 6.22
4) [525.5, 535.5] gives 7.22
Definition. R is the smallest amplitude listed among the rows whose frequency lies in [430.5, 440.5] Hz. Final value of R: 7.258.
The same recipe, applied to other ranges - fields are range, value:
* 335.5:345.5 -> 7.799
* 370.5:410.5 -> 5.647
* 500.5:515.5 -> 6.804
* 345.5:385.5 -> 5.371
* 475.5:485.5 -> 6.987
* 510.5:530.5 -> 7.183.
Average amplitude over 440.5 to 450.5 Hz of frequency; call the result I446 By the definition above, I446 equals 7.18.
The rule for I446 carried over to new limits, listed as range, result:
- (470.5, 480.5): 6.98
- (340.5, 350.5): 7.6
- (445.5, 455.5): 7.15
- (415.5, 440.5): 7.35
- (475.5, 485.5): 7.04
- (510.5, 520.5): 7.24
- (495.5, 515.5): 7.1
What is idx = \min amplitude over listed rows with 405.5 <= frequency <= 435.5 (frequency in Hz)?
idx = 7.241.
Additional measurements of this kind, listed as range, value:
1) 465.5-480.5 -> 6.854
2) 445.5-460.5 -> 7.119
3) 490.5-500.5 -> 6.867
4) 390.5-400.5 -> 7.527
